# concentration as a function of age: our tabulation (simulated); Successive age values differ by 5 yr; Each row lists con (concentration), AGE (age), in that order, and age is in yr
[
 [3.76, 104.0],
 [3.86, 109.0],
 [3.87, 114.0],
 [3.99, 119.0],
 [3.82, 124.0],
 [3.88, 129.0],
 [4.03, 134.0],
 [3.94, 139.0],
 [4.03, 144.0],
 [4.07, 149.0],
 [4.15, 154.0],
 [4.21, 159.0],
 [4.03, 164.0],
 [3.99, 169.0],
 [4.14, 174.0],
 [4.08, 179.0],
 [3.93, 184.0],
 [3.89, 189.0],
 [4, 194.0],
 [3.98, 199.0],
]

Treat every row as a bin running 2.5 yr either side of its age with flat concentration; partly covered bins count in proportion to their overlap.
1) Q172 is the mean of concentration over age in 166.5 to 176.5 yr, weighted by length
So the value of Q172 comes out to 4.07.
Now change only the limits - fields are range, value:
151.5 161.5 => 4.18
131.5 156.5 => 4.04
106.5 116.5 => 3.87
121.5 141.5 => 3.92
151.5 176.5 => 4.1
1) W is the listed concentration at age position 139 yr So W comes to 3.94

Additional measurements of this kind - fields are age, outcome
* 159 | 4.21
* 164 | 4.03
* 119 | 3.99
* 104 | 3.76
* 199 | 3.98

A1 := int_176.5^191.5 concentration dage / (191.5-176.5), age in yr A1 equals 3.97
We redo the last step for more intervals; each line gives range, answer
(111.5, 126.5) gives 3.89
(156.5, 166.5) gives 4.12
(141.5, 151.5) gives 4.05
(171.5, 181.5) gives 4.11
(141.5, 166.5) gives 4.1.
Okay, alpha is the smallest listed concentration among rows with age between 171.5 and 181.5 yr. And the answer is 4.08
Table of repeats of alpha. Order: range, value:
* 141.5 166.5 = 4.03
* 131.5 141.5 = 3.94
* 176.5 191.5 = 3.89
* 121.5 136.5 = 3.82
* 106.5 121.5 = 3.86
